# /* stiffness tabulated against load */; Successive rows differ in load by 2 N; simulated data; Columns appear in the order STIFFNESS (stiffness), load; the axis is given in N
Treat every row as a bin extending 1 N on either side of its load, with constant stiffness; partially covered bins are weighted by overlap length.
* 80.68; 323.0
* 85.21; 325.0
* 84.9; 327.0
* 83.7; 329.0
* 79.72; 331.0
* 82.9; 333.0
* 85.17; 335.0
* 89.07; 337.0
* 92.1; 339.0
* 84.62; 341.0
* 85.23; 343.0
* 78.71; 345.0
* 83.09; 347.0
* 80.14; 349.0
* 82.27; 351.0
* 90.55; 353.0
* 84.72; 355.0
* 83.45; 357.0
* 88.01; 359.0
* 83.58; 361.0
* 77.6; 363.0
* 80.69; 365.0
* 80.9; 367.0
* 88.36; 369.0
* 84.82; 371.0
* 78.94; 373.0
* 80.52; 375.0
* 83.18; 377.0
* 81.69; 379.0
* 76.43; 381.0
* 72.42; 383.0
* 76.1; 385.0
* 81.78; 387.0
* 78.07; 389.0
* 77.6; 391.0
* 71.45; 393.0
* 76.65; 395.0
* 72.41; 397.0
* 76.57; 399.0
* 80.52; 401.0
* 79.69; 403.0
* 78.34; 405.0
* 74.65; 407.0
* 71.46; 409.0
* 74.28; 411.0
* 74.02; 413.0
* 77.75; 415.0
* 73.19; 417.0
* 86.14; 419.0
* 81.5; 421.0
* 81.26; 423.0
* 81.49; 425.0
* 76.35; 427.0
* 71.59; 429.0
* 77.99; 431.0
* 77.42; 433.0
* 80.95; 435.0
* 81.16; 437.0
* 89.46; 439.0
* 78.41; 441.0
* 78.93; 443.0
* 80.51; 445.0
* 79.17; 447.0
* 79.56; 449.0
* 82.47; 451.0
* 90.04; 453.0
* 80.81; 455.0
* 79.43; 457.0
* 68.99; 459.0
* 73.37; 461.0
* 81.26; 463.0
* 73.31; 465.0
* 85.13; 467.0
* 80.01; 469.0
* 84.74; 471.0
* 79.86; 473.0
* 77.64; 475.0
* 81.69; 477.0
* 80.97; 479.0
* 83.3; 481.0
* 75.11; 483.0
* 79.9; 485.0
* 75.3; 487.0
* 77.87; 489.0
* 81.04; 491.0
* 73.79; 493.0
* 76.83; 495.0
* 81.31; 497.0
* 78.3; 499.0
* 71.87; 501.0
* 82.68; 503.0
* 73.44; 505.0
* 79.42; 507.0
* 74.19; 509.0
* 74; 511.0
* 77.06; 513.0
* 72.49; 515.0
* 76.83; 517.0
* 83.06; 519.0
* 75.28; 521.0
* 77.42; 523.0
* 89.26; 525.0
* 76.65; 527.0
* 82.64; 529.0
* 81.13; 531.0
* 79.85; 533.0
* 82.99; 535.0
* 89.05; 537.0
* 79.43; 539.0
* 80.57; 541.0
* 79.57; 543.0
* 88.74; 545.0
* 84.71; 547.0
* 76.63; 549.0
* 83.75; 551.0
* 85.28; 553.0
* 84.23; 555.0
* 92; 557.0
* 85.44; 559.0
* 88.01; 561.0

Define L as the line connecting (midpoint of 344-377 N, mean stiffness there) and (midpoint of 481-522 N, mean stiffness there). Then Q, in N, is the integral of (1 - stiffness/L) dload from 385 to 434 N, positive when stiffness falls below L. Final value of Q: 2.3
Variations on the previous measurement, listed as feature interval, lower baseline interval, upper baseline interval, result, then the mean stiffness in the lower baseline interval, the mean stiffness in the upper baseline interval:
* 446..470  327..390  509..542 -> 0.41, 82.6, 79.7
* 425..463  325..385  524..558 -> 1.72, 82.9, 83.3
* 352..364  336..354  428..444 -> -0.05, 85.1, 79.5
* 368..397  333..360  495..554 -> 1.77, 85.1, 79.9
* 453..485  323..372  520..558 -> 1.43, 84.1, 82.6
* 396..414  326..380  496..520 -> 1.25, 83.7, 77.1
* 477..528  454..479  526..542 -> 1.49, 78.9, 81.5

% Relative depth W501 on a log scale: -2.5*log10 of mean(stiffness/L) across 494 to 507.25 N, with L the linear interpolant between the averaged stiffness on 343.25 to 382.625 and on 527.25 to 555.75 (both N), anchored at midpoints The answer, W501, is 0.07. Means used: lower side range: 82.4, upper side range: 82.6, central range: 77.6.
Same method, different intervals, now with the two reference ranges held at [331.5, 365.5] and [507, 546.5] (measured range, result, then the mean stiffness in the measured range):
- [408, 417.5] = 0.12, 74.2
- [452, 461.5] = 0.04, 78.8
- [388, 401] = 0.10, 75.8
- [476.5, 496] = 0.03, 78.5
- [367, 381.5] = 0.02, 82.1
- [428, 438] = 0.06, 77.8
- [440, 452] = 0.03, 79.8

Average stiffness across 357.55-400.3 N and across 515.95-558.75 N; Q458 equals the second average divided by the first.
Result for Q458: 1.04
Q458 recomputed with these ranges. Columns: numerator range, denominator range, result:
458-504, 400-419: 1.03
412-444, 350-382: 0.96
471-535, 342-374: 0.94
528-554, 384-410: 1.08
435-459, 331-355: 0.96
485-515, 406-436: 0.99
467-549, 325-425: 0.99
